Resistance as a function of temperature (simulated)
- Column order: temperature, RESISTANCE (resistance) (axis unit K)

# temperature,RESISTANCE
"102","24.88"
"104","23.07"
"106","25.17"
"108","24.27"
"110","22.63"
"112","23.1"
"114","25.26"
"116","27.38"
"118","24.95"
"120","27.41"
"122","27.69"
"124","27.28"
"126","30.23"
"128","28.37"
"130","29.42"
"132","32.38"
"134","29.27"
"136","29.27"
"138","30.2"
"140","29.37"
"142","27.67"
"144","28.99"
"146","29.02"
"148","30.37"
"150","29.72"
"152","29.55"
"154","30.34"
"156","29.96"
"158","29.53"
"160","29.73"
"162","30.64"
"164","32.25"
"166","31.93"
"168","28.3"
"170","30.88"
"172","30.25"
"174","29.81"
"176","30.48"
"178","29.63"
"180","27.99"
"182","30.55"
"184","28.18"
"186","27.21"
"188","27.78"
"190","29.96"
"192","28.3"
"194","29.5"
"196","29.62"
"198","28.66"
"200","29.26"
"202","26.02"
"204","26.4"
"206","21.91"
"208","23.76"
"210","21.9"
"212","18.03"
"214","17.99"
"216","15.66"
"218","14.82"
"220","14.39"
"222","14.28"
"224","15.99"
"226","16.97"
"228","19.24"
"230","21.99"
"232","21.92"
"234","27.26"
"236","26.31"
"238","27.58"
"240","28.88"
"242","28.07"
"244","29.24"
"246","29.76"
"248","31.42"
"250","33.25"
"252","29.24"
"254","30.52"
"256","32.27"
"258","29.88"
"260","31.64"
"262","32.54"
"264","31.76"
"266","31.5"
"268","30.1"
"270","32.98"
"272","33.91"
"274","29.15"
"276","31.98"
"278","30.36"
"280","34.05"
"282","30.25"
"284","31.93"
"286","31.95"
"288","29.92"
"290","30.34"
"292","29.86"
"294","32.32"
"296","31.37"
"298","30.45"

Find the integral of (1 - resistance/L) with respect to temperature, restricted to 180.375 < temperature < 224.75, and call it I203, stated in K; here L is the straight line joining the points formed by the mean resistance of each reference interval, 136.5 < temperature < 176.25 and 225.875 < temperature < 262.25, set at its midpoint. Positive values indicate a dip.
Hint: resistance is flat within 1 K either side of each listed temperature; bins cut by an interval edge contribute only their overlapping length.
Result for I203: 8.0 K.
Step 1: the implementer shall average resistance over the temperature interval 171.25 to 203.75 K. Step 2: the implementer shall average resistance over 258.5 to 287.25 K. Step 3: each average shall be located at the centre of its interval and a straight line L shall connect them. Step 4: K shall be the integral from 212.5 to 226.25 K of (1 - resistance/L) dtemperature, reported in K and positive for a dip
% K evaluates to 6.5 K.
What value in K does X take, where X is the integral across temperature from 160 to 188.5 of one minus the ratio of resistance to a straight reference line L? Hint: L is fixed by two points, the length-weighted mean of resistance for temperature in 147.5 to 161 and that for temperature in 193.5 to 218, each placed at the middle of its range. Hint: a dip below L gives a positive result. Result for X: -2.41 K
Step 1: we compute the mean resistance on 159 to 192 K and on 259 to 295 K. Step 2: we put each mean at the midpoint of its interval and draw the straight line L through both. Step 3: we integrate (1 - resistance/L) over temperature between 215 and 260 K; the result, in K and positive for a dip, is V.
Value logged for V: 9.01 K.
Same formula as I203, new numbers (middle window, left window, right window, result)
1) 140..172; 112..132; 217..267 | -3.3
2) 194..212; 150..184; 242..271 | 2.8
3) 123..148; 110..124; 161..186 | -2.0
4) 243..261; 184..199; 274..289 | -0.2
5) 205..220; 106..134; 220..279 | 4.7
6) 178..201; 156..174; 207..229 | -4.3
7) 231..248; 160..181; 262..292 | 1.9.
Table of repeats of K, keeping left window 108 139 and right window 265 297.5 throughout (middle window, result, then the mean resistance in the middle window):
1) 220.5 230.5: 4.2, 17.3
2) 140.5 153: -0.5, 29.2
